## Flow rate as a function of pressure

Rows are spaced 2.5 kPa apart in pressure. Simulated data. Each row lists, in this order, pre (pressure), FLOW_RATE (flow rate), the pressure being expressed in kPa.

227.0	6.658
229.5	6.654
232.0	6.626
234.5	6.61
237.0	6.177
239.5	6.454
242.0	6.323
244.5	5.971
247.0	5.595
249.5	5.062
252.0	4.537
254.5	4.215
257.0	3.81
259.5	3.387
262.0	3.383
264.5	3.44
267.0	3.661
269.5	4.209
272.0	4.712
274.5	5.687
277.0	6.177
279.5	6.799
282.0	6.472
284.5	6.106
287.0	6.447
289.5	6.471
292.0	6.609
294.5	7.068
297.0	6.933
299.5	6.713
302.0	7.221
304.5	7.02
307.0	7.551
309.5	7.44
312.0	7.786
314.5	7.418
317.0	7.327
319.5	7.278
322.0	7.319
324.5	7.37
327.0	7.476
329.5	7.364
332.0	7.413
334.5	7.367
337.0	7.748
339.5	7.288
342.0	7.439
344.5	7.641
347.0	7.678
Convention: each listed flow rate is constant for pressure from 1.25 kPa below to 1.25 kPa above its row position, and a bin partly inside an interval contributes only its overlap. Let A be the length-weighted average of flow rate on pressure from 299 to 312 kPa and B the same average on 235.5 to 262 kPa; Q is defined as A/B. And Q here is 1.4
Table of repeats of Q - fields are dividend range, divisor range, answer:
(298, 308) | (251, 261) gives 1.80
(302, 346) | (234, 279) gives 1.49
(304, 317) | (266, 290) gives 1.31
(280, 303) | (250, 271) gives 1.72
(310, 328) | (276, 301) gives 1.13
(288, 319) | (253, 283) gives 1.53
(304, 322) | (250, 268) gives 1.93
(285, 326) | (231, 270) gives 1.43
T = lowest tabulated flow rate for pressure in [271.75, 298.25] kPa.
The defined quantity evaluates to 4.712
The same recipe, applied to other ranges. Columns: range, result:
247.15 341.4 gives 3.383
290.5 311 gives 6.609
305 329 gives 7.278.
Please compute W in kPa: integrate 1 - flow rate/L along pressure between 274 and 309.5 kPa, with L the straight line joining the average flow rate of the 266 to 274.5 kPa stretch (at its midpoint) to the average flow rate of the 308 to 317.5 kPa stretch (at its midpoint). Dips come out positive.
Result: -4.6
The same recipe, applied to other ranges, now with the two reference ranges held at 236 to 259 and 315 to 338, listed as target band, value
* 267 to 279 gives 1.7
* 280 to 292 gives -0.2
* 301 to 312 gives -0.8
